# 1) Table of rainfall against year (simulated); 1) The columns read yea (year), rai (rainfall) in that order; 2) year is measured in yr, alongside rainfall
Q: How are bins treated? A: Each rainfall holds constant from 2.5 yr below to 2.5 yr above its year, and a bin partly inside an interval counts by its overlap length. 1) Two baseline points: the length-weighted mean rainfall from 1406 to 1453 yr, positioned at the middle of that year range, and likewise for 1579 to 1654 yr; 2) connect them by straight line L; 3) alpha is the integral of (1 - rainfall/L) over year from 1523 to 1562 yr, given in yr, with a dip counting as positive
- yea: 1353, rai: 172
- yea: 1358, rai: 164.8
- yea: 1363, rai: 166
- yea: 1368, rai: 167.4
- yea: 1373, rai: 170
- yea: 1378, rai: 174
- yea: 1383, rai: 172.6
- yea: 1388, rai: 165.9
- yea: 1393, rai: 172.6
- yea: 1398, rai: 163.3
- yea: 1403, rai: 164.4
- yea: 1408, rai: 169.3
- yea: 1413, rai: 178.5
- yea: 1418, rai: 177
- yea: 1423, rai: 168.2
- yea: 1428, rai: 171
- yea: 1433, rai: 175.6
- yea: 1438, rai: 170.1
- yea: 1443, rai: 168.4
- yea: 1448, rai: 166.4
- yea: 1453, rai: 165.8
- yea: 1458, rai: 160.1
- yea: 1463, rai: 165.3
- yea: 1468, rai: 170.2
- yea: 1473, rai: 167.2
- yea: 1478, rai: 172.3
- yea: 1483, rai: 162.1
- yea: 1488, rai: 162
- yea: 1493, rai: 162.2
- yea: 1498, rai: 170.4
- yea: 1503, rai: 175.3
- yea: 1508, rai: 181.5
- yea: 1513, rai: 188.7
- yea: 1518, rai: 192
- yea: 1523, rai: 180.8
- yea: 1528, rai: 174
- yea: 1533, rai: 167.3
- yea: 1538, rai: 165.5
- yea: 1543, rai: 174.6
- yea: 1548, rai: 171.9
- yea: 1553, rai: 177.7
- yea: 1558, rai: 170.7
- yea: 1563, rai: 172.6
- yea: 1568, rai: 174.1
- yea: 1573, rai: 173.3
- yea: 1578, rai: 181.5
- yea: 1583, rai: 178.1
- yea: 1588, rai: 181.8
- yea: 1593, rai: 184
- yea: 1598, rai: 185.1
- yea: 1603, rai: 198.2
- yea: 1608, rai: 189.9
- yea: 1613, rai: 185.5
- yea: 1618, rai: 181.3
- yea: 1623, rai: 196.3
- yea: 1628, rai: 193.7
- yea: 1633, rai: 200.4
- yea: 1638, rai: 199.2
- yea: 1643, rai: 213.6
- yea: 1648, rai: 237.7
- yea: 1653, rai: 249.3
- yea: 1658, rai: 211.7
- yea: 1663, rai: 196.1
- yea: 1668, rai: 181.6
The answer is 3.0 yr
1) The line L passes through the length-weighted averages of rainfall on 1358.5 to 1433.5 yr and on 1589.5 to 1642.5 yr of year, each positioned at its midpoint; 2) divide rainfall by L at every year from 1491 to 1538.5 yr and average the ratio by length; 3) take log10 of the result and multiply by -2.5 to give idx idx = 0.034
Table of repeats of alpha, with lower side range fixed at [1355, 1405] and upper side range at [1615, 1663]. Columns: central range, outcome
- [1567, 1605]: 3.4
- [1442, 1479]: 2.9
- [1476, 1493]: 1.8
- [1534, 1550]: 1.9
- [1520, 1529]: 0.6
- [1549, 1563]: 1.6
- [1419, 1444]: 0.7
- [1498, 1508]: 0.6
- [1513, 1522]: 0.0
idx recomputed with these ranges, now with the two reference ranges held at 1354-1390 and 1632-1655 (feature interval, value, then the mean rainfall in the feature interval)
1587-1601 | 0.15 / 184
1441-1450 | 0.10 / 167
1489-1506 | 0.14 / 169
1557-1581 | 0.18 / 175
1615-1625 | 0.15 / 188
